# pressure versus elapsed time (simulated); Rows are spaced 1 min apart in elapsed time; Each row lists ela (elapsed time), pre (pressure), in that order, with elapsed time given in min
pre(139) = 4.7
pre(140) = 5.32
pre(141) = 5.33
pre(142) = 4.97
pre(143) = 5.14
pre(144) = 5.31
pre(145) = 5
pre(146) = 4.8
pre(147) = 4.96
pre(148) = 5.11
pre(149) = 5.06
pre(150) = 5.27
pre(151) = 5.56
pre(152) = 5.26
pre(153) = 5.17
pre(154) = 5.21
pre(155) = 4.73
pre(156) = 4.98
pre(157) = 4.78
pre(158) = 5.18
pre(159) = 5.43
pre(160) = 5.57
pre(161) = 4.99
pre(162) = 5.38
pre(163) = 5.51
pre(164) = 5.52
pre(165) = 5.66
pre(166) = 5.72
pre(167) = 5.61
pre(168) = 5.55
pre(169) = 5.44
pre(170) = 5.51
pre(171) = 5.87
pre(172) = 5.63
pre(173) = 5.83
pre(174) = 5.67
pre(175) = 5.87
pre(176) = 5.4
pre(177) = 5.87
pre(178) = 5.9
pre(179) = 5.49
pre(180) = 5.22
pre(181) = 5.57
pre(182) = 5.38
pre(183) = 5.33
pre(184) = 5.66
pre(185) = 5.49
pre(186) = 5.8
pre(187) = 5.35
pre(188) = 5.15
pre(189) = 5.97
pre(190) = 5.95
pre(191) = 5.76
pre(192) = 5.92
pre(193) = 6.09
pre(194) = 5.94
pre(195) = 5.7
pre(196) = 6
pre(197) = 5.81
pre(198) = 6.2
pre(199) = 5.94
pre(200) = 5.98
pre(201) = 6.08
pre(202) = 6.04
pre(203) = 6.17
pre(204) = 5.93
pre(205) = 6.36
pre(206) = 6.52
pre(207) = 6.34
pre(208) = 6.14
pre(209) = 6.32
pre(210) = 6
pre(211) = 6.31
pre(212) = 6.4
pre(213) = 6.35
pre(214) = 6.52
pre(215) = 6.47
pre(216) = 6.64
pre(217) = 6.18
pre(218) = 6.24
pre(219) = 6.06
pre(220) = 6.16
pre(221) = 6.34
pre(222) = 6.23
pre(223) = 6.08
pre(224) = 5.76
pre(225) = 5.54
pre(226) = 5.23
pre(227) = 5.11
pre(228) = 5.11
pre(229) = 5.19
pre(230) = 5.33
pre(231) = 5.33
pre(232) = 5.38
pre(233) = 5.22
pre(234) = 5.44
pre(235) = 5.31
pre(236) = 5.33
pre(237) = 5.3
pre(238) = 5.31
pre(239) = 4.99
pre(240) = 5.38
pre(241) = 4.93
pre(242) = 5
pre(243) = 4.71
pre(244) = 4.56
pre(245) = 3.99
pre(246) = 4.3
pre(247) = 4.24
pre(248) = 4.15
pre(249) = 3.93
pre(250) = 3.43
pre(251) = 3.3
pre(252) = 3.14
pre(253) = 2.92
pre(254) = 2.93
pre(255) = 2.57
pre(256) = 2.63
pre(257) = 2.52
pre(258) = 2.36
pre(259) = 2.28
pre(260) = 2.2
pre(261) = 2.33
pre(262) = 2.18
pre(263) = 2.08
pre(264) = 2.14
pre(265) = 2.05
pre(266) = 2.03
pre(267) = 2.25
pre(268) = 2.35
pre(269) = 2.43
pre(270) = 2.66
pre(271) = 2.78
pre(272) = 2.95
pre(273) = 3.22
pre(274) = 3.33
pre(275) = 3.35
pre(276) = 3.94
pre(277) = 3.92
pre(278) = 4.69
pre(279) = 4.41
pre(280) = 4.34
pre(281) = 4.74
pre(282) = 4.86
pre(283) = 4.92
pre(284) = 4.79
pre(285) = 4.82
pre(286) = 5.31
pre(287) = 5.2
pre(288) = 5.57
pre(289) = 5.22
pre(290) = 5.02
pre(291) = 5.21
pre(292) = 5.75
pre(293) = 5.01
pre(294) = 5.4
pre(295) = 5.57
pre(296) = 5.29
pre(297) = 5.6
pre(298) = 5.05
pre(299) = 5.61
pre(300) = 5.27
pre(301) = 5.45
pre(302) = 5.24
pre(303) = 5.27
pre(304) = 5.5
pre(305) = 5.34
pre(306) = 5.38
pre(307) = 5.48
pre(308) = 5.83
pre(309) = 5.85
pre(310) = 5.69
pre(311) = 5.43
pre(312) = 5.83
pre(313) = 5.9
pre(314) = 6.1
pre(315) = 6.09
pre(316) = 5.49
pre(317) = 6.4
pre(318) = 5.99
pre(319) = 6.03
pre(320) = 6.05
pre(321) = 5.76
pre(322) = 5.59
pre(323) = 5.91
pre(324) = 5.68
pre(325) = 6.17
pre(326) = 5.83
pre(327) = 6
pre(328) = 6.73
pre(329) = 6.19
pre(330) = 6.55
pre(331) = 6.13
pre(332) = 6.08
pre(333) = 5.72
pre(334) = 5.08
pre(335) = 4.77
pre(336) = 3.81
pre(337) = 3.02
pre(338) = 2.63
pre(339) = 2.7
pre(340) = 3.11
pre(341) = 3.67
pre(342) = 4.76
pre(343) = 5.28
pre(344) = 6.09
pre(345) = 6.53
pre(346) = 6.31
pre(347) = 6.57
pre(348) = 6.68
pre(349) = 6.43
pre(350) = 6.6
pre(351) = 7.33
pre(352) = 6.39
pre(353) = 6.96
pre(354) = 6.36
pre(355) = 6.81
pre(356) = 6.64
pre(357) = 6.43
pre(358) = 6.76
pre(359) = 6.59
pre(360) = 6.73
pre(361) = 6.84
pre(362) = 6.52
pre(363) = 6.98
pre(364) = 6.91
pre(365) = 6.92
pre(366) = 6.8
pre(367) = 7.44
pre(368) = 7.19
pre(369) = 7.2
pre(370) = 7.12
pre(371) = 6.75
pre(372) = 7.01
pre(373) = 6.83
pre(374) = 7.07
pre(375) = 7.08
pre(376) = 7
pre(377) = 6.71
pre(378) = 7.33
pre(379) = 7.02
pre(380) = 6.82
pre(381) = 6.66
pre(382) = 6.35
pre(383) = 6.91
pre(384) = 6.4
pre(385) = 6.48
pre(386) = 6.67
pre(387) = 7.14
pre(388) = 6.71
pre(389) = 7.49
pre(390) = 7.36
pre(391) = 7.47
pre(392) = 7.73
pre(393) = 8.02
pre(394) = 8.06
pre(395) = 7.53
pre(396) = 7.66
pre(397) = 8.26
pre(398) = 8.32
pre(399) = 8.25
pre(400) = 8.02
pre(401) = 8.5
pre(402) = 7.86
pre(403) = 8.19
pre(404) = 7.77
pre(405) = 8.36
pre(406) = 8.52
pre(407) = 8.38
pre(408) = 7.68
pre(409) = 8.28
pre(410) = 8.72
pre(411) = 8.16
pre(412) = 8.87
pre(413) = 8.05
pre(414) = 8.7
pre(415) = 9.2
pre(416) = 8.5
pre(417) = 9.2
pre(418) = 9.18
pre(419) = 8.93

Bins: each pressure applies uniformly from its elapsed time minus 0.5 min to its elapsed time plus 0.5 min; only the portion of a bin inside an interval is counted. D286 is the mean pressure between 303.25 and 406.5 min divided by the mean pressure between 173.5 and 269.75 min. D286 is 1.29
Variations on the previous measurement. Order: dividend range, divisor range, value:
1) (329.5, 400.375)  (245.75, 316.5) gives 1.54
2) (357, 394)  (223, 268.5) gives 1.76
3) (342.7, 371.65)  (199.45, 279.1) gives 1.47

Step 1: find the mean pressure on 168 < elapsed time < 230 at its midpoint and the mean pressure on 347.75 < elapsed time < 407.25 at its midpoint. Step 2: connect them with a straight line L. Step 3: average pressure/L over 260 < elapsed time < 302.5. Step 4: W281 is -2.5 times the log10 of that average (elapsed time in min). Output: 0.49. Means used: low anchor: 5.87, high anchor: 7.19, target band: 4.13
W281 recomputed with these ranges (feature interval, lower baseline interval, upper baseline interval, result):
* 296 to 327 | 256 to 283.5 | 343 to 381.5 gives -0.20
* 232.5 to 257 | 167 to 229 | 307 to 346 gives 0.32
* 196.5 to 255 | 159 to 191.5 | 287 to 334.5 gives 0.05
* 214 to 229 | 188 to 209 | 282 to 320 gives 0.00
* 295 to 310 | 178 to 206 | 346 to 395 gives 0.19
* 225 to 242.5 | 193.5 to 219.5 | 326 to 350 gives 0.15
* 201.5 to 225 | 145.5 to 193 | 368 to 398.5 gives -0.08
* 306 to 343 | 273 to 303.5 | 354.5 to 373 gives 0.08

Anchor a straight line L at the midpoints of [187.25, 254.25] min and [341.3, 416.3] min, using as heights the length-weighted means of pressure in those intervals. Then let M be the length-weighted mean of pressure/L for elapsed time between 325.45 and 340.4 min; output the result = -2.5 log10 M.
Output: 0.32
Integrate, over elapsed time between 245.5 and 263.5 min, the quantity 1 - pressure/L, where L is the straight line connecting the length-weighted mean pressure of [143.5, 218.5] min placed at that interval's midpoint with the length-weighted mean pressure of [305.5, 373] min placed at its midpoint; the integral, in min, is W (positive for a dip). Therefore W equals 8.8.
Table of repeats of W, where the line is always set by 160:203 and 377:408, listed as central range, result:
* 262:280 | 9.69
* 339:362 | 3.41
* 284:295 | 2.30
